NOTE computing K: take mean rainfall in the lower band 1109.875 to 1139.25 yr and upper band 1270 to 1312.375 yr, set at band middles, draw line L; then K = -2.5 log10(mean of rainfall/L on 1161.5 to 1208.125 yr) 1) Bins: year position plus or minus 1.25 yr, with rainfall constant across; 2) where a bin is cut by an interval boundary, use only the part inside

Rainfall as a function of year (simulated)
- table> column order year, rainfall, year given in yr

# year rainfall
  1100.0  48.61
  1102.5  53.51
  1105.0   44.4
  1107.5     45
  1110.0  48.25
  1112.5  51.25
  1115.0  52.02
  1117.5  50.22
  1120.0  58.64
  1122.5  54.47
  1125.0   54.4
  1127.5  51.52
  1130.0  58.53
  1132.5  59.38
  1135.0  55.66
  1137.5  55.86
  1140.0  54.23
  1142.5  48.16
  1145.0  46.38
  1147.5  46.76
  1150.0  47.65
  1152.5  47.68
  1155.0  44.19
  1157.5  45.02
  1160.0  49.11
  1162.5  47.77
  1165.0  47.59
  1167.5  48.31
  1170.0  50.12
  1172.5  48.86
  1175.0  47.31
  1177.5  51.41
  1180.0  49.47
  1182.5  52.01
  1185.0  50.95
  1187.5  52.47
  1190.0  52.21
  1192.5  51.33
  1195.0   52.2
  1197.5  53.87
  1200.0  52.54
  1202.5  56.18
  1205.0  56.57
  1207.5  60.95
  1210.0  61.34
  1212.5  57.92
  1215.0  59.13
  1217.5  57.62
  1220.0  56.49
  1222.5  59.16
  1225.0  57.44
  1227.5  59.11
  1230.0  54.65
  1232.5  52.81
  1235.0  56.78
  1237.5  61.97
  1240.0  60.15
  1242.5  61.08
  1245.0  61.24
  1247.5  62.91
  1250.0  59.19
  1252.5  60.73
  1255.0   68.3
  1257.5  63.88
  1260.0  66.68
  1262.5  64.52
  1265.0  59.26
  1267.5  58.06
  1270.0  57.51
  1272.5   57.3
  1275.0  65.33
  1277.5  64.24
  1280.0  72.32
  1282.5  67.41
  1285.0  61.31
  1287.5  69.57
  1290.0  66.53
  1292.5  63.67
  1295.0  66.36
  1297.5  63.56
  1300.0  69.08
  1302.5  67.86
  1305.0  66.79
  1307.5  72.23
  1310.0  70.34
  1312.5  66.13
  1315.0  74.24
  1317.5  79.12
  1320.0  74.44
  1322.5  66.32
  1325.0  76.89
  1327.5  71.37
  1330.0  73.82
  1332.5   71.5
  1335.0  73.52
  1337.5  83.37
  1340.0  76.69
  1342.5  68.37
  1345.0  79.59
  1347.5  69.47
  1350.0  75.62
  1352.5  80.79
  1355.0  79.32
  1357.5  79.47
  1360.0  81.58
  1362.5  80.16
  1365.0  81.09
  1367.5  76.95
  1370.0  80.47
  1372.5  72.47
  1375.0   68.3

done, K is 0.14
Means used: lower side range 54.4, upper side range 66.2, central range 51.6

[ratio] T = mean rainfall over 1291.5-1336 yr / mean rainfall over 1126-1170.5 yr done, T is 1.4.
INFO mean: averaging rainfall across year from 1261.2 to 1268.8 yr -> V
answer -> 60.6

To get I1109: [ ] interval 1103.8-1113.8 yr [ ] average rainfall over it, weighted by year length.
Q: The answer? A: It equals 47.3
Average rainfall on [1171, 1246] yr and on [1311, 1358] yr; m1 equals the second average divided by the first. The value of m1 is 1.35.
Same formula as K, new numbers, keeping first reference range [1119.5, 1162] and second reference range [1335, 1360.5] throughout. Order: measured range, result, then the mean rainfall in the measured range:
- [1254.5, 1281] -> 0.07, 63.2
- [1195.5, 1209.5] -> 0.06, 56.1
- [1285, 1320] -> 0.04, 68.8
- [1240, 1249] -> 0.05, 61.5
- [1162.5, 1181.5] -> 0.13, 49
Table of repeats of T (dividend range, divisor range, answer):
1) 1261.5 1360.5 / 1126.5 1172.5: 1.40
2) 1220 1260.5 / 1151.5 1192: 1.23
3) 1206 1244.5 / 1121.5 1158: 1.14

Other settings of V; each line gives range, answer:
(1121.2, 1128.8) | 53.5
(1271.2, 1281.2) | 64.7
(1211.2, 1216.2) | 58.5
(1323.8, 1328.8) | 74.1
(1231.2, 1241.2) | 57.9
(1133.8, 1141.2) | 55.3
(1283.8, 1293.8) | 65.3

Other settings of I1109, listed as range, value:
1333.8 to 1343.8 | 75.5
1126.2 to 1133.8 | 56.5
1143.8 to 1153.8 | 47.1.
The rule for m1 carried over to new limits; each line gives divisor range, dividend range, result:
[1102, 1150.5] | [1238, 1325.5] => 1.27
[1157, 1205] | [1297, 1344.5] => 1.42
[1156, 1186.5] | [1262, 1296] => 1.30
